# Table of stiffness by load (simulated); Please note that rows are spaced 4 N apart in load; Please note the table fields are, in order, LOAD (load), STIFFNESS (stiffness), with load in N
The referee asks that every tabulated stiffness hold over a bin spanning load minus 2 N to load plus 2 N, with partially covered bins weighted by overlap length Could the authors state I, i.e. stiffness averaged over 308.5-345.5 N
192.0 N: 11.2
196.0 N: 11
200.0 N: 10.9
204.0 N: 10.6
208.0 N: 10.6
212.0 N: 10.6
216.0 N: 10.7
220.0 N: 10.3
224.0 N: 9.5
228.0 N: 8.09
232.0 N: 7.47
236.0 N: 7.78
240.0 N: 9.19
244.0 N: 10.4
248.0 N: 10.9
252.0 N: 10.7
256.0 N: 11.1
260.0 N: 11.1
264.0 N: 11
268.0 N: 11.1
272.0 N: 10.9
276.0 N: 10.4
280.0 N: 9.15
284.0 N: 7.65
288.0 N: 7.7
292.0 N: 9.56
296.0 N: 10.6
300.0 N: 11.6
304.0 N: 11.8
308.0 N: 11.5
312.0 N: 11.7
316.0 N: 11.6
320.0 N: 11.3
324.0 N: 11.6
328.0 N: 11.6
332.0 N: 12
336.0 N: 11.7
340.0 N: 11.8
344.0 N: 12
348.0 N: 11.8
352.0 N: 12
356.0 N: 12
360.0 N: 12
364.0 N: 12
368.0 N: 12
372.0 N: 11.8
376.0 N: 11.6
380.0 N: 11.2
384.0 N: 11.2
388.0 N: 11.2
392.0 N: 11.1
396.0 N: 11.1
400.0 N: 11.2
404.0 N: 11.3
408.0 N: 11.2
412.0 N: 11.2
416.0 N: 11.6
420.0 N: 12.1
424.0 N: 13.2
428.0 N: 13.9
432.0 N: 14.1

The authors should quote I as 11.7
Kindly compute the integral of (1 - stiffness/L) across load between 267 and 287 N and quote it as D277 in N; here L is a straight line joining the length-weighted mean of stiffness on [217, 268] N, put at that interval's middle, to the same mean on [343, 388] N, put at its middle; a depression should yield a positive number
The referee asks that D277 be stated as 1.4 N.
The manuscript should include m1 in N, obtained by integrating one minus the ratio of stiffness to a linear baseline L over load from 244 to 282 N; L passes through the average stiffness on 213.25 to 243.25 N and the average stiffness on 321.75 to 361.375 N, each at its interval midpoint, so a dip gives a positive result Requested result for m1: -2.9 N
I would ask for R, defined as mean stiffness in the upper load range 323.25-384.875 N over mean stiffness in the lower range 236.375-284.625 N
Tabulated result 1.1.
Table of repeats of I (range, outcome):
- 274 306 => 9.81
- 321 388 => 11.7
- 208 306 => 9.98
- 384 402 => 11.2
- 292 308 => 11.1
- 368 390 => 11.5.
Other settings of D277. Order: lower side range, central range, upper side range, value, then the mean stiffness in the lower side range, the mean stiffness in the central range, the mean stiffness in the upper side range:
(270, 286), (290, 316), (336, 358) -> -1.92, 9.53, 11.2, 11.9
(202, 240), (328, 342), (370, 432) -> -1.13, 9.5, 11.8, 11.7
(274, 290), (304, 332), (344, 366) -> -3.50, 8.73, 11.6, 12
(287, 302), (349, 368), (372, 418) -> -2.05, 10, 12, 11.3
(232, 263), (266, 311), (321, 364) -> 2.50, 10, 10.2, 11.8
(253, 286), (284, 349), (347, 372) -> 0.39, 10.3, 11.1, 12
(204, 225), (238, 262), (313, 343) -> 0.53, 10.4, 10.6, 11.7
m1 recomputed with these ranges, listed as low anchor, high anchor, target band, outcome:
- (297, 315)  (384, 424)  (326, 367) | -1.3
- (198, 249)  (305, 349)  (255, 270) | -0.9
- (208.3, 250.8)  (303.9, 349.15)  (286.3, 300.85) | 1.6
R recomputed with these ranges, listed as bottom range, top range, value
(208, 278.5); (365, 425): 1.14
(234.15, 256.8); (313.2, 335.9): 1.17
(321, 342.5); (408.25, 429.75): 1.05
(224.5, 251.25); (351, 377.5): 1.31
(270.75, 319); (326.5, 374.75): 1.15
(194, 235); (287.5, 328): 1.11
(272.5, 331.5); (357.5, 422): 1.08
